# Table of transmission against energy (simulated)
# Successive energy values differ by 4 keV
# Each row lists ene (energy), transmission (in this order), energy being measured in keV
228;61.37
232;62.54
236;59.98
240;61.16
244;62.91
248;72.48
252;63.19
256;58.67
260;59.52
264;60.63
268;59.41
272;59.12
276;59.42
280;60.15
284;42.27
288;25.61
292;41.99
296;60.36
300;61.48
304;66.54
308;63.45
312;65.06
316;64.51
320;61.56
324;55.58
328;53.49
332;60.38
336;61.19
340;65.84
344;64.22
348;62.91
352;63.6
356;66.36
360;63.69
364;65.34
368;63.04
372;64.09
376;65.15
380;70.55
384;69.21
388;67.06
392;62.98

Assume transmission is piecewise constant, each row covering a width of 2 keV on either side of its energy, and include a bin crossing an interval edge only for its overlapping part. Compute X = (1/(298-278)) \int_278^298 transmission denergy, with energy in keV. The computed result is 46.1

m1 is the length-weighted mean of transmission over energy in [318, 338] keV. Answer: 58.4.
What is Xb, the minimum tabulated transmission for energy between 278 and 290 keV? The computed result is 25.61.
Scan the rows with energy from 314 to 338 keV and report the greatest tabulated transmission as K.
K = 64.51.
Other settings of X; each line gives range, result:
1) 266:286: 56.1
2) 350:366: 64.7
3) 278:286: 51.2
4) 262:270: 60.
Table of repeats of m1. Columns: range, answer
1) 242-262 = 63.4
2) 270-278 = 59.3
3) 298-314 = 64.1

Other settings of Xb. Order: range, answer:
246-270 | 58.67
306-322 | 61.56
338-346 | 64.22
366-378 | 63.04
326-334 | 53.49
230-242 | 59.98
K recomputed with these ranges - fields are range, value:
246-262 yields 72.48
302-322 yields 66.54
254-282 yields 60.63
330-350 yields 65.84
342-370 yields 66.36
